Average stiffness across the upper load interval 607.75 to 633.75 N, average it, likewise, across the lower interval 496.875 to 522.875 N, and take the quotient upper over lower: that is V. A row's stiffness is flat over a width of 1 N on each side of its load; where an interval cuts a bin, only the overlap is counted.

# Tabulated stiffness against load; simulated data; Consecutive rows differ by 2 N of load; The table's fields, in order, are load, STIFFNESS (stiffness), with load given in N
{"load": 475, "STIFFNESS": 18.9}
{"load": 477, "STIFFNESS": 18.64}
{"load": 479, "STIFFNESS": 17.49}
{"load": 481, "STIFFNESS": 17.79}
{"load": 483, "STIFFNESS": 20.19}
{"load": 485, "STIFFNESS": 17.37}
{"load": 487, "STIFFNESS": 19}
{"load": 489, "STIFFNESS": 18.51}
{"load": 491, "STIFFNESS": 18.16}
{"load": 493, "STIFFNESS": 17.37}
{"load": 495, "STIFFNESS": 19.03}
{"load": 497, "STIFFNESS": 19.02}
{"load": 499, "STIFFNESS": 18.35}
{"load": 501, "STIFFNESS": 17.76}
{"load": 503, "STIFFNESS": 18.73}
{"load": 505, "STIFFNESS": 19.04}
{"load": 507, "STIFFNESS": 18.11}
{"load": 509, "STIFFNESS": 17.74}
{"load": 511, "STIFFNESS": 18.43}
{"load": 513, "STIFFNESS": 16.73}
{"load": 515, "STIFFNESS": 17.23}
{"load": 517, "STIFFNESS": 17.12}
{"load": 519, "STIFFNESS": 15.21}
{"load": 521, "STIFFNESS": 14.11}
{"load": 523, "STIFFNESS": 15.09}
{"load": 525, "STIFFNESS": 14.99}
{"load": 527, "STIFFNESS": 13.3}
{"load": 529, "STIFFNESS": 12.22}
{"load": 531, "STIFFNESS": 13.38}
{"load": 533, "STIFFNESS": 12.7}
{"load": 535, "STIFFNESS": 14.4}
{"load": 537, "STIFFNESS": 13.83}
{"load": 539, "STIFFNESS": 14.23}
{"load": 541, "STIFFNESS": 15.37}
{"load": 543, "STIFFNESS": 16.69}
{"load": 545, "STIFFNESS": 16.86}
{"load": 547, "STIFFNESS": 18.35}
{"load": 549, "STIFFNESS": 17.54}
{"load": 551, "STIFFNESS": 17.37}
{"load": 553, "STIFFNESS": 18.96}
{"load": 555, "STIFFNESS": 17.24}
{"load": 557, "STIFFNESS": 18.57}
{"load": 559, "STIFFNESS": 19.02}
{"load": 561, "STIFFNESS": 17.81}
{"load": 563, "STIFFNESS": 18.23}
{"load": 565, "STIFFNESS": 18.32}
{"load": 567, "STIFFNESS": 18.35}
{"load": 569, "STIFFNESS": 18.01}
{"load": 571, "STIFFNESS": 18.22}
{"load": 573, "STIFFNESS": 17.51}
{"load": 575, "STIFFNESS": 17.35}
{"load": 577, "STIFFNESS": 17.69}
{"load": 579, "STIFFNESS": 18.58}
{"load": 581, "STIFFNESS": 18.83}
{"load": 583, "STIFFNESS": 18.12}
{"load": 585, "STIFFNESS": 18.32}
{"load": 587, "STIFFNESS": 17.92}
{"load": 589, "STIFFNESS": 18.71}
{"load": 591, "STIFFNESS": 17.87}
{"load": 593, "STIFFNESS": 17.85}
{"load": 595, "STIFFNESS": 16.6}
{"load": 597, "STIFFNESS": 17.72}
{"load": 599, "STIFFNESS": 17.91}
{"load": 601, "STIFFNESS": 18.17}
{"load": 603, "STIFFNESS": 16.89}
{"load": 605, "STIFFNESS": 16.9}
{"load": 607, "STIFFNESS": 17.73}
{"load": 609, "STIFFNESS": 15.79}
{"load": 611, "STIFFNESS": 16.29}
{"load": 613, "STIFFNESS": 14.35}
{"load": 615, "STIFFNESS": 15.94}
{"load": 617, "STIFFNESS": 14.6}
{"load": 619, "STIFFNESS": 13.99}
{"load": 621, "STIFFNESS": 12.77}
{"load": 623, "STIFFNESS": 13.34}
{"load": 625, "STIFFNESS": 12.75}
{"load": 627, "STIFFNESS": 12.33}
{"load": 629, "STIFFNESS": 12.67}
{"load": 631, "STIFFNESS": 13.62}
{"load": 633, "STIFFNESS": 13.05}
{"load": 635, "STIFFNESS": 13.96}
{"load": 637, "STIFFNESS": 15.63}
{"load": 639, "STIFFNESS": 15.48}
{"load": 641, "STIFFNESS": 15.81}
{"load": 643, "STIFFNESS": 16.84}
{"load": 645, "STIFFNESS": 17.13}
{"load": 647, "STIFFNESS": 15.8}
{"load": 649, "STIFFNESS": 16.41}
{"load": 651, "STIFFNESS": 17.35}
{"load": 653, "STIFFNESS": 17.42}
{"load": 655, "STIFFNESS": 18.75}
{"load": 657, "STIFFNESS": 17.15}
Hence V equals 0.81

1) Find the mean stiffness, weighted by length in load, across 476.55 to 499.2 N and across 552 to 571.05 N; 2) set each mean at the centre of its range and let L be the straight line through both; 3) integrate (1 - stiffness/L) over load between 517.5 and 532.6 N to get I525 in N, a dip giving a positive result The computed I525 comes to 3.5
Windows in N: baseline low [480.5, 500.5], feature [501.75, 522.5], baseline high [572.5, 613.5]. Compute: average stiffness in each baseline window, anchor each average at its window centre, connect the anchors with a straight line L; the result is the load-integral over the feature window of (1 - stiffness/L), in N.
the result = 1.2 N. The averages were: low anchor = 18.5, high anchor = 17.5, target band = 17.2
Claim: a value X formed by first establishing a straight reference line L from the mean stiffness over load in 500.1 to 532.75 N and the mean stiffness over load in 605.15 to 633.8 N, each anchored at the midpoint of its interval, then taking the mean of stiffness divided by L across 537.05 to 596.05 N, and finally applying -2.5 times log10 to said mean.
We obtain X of -0.16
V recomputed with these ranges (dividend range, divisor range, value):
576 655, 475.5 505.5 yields 0.88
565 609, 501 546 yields 1.13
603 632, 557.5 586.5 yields 0.80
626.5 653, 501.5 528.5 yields 0.92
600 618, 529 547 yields 1.10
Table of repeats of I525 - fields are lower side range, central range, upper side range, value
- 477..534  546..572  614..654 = -3.4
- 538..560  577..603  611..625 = -4.3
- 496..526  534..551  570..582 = 1.5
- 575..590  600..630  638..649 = 3.9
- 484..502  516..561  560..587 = 5.9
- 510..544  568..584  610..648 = -3.5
